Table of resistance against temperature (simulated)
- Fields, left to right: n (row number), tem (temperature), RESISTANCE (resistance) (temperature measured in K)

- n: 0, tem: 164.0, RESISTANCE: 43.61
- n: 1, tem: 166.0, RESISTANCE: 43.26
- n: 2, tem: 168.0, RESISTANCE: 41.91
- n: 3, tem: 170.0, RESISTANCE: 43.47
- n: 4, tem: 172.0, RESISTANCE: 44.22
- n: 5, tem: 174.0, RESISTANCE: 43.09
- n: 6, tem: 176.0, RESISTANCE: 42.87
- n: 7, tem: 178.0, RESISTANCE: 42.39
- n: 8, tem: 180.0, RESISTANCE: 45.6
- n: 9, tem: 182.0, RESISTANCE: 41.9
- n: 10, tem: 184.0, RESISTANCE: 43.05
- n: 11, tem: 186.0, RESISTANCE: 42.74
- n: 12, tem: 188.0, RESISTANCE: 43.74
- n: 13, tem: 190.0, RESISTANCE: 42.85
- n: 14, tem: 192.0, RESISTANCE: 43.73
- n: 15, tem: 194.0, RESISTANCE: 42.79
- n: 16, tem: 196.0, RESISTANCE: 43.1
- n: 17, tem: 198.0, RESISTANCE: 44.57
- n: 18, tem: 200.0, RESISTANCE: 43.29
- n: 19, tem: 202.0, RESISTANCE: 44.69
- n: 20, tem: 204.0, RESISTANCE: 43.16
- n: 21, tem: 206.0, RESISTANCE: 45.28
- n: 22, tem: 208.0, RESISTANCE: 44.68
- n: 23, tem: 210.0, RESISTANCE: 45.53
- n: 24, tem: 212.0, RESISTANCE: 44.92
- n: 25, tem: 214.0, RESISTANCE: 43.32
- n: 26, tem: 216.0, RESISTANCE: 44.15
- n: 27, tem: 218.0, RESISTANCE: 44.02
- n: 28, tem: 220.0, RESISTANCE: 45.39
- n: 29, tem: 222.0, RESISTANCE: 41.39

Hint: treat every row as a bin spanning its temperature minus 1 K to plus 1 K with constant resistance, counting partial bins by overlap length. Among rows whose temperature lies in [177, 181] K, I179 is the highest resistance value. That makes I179 45.6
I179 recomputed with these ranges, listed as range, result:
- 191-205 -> 44.69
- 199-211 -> 45.53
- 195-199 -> 44.57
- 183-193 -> 43.74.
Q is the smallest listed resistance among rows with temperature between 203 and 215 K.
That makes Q 43.16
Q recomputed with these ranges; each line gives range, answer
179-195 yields 41.9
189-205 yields 42.79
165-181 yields 41.91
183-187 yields 42.74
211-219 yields 43.32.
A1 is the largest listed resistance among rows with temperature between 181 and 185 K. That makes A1 43.05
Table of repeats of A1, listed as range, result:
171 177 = 44.22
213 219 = 44.15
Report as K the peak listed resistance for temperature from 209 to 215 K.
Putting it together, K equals 45.53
